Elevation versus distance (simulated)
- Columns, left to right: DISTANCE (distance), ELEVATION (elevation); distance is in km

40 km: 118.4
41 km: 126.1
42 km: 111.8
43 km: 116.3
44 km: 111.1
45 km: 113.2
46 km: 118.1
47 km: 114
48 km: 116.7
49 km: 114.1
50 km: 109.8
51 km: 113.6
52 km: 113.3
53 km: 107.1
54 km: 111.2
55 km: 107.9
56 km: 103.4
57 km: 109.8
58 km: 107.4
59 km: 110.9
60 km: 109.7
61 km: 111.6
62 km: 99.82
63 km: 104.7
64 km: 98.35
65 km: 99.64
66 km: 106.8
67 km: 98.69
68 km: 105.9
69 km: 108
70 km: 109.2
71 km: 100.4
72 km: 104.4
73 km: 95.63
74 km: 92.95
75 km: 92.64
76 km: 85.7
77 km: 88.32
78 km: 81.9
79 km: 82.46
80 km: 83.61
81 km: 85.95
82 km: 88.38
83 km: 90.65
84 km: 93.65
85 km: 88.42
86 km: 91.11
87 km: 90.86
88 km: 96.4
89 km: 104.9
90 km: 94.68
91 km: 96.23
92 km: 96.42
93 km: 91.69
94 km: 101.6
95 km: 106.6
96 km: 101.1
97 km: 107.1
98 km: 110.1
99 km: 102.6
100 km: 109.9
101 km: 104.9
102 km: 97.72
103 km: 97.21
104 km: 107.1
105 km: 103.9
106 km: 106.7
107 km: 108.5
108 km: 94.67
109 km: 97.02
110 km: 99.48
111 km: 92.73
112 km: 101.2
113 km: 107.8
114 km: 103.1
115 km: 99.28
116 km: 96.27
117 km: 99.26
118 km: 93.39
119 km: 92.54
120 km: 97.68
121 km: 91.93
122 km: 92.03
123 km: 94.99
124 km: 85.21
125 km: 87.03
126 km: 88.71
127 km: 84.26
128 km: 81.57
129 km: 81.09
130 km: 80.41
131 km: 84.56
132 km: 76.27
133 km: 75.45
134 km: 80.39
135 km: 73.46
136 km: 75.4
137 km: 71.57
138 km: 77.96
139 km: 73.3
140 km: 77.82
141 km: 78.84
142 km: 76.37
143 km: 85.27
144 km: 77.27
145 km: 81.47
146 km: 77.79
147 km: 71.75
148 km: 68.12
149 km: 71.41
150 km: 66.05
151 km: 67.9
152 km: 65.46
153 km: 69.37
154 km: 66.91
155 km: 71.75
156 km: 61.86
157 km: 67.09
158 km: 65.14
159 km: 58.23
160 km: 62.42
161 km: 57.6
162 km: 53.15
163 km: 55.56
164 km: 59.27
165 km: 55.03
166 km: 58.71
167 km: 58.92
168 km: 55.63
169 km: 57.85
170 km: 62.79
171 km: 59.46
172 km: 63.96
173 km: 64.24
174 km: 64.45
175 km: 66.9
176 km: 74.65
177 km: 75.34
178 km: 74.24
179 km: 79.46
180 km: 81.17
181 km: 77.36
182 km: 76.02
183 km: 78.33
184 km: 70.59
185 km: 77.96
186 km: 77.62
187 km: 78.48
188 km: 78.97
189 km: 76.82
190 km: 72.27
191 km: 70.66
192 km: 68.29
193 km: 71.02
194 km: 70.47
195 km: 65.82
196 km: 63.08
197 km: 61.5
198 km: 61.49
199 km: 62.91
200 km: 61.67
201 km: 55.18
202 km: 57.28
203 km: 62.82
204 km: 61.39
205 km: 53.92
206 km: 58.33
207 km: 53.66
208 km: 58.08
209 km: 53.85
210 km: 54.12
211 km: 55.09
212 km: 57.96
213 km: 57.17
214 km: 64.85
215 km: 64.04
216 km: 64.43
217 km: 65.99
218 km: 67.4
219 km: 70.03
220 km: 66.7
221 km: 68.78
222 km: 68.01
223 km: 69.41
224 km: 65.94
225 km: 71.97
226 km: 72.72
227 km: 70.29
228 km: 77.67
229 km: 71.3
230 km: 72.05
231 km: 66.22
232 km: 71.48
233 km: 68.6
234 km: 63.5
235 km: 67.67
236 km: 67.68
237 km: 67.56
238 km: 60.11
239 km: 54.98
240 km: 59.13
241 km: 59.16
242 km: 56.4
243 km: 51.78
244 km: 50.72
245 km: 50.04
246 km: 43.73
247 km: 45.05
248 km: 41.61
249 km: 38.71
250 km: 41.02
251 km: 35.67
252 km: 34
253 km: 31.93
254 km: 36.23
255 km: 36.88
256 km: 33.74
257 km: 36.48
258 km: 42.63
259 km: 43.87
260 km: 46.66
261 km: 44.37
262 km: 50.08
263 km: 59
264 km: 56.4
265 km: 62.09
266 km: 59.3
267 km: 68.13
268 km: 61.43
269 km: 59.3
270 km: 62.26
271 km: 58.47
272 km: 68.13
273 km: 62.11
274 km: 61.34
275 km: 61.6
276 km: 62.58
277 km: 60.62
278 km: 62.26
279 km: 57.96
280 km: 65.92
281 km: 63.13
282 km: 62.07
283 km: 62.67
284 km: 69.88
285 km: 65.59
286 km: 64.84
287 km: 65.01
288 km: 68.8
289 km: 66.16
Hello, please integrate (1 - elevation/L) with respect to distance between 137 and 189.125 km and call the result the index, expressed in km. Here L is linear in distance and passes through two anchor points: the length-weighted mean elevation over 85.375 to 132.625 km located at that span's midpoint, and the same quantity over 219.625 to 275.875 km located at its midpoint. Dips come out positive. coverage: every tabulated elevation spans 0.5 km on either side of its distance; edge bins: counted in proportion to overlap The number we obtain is 7.3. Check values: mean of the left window 96.3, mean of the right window 56.7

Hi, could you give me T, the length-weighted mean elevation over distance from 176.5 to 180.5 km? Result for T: 77.6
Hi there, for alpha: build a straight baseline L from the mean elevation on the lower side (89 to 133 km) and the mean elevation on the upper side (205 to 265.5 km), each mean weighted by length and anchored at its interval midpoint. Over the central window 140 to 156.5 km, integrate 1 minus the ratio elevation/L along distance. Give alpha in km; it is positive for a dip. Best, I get 2.33 km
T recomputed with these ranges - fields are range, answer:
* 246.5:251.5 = 40.4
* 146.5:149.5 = 70.4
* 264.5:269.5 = 62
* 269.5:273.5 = 62.7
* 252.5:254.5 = 34.1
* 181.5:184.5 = 75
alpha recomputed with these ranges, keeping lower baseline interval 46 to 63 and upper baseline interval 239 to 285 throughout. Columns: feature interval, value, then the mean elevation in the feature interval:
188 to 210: 2.3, 63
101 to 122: -1.1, 99.3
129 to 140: 1.4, 77.1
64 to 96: 2.4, 95.4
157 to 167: 2.7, 58.8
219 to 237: -2.0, 69.4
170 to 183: 0.9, 71.4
